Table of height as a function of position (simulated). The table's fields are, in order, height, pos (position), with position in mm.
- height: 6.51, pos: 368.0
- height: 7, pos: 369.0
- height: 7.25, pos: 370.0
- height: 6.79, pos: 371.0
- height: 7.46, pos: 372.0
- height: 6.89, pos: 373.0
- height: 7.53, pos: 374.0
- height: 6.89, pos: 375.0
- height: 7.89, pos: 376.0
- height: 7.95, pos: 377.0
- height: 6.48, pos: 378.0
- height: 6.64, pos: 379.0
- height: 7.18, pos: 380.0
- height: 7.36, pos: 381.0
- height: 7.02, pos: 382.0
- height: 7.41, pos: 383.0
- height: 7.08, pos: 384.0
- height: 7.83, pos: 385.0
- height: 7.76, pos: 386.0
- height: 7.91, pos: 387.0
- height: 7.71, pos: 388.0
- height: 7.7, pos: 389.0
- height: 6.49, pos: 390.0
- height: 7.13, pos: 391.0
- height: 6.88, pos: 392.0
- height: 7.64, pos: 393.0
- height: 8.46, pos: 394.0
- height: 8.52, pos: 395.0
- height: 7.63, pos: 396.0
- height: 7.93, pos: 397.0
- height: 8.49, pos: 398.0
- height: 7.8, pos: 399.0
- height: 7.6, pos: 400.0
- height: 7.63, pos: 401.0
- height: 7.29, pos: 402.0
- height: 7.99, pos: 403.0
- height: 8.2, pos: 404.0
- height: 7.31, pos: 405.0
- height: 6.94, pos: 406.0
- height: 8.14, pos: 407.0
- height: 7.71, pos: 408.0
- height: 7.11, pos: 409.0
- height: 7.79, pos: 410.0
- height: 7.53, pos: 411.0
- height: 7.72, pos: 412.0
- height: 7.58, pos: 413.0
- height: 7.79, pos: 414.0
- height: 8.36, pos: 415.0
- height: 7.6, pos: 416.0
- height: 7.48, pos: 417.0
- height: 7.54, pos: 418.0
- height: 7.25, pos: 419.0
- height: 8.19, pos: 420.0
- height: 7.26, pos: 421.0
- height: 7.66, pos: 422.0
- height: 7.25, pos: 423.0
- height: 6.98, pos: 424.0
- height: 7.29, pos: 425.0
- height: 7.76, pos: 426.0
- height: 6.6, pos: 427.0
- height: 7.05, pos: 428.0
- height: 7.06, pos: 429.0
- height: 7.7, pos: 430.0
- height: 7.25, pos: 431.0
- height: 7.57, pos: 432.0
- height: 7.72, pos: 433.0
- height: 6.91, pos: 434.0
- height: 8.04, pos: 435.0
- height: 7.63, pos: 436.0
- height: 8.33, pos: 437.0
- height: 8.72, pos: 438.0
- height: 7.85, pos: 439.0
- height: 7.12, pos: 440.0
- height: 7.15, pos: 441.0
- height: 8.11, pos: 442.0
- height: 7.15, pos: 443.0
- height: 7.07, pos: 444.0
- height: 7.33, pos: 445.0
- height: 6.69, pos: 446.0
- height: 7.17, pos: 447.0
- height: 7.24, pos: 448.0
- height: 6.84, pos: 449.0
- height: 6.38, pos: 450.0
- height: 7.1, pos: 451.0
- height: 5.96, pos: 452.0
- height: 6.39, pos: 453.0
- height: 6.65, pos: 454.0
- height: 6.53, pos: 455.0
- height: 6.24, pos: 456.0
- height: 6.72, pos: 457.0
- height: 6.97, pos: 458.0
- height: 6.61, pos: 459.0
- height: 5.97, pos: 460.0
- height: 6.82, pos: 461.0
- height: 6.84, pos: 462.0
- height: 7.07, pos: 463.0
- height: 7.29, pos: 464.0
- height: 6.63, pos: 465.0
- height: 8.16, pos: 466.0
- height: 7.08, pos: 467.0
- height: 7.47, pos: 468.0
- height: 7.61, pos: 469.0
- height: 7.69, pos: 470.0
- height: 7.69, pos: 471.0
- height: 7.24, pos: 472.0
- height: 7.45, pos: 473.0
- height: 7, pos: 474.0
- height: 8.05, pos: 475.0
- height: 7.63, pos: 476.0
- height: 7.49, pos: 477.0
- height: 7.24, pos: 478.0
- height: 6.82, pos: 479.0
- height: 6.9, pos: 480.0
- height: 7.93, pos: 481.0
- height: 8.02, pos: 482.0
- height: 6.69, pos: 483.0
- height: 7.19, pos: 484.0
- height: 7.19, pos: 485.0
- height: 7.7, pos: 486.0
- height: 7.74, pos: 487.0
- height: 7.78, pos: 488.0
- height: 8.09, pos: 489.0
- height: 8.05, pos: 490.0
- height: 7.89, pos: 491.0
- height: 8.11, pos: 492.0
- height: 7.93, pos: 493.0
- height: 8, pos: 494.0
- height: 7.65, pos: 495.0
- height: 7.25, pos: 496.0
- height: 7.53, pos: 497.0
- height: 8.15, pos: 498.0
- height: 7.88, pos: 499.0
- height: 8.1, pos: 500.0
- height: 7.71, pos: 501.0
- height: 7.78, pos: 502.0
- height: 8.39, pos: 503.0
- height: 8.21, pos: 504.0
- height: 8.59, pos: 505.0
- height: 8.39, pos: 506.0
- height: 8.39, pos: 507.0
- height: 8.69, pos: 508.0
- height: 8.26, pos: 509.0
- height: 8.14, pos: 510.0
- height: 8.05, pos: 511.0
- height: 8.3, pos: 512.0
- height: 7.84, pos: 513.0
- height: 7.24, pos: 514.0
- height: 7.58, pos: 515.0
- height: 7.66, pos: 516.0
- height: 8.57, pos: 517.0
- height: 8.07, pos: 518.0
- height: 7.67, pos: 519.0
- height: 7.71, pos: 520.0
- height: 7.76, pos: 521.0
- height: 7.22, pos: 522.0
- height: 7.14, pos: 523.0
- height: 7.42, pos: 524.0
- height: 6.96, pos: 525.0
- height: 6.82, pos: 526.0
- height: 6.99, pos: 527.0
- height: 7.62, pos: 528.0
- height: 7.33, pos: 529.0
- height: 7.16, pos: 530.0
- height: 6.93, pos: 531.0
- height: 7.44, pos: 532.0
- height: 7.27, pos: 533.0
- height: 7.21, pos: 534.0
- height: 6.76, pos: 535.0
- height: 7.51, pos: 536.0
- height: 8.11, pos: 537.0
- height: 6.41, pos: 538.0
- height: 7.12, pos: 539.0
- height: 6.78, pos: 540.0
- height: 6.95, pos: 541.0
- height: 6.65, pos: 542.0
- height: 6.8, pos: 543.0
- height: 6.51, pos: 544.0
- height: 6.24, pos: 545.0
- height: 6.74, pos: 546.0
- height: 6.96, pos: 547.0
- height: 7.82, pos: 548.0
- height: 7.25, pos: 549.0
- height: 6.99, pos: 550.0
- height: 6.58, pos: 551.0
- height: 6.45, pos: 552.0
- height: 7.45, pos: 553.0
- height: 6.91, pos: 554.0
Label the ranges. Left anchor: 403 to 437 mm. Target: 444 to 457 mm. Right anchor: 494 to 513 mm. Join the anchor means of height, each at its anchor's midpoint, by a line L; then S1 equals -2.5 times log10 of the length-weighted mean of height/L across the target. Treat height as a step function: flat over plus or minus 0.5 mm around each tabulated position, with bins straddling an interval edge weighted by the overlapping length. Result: 0.15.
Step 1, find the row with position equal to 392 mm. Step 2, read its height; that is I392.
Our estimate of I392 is 6.88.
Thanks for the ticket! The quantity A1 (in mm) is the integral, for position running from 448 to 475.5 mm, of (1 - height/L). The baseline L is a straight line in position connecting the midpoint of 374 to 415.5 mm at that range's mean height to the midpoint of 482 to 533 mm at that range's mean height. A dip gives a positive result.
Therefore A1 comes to 2.46 mm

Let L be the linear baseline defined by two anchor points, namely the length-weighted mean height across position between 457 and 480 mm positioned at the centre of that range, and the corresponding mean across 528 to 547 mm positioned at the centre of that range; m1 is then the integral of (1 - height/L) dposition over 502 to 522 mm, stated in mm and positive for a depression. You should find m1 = -2.74 mm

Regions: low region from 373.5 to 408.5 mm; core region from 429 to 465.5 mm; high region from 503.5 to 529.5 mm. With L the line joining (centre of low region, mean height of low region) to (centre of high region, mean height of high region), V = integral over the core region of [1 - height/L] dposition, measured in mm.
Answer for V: 2.6 mm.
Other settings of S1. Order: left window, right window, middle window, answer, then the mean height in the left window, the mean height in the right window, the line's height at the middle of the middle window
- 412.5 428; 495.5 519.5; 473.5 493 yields 0.04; 7.49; 8.02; 7.87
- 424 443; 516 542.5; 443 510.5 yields 0.00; 7.52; 7.3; 7.42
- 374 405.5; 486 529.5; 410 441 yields 0.01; 7.54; 7.83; 7.63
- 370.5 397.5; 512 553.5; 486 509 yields -0.11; 7.41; 7.23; 7.27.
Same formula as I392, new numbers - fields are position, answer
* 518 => 8.07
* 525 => 6.96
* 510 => 8.14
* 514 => 7.24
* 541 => 6.95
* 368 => 6.51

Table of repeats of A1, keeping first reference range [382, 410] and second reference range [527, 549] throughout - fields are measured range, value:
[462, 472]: 0.0 mm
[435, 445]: -0.3 mm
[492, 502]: -0.8 mm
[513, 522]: -0.8 mm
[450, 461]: 1.3 mm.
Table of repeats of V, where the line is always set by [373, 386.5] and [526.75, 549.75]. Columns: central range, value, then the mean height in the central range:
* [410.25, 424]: -0.7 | 7.61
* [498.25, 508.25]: -1.5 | 8.2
